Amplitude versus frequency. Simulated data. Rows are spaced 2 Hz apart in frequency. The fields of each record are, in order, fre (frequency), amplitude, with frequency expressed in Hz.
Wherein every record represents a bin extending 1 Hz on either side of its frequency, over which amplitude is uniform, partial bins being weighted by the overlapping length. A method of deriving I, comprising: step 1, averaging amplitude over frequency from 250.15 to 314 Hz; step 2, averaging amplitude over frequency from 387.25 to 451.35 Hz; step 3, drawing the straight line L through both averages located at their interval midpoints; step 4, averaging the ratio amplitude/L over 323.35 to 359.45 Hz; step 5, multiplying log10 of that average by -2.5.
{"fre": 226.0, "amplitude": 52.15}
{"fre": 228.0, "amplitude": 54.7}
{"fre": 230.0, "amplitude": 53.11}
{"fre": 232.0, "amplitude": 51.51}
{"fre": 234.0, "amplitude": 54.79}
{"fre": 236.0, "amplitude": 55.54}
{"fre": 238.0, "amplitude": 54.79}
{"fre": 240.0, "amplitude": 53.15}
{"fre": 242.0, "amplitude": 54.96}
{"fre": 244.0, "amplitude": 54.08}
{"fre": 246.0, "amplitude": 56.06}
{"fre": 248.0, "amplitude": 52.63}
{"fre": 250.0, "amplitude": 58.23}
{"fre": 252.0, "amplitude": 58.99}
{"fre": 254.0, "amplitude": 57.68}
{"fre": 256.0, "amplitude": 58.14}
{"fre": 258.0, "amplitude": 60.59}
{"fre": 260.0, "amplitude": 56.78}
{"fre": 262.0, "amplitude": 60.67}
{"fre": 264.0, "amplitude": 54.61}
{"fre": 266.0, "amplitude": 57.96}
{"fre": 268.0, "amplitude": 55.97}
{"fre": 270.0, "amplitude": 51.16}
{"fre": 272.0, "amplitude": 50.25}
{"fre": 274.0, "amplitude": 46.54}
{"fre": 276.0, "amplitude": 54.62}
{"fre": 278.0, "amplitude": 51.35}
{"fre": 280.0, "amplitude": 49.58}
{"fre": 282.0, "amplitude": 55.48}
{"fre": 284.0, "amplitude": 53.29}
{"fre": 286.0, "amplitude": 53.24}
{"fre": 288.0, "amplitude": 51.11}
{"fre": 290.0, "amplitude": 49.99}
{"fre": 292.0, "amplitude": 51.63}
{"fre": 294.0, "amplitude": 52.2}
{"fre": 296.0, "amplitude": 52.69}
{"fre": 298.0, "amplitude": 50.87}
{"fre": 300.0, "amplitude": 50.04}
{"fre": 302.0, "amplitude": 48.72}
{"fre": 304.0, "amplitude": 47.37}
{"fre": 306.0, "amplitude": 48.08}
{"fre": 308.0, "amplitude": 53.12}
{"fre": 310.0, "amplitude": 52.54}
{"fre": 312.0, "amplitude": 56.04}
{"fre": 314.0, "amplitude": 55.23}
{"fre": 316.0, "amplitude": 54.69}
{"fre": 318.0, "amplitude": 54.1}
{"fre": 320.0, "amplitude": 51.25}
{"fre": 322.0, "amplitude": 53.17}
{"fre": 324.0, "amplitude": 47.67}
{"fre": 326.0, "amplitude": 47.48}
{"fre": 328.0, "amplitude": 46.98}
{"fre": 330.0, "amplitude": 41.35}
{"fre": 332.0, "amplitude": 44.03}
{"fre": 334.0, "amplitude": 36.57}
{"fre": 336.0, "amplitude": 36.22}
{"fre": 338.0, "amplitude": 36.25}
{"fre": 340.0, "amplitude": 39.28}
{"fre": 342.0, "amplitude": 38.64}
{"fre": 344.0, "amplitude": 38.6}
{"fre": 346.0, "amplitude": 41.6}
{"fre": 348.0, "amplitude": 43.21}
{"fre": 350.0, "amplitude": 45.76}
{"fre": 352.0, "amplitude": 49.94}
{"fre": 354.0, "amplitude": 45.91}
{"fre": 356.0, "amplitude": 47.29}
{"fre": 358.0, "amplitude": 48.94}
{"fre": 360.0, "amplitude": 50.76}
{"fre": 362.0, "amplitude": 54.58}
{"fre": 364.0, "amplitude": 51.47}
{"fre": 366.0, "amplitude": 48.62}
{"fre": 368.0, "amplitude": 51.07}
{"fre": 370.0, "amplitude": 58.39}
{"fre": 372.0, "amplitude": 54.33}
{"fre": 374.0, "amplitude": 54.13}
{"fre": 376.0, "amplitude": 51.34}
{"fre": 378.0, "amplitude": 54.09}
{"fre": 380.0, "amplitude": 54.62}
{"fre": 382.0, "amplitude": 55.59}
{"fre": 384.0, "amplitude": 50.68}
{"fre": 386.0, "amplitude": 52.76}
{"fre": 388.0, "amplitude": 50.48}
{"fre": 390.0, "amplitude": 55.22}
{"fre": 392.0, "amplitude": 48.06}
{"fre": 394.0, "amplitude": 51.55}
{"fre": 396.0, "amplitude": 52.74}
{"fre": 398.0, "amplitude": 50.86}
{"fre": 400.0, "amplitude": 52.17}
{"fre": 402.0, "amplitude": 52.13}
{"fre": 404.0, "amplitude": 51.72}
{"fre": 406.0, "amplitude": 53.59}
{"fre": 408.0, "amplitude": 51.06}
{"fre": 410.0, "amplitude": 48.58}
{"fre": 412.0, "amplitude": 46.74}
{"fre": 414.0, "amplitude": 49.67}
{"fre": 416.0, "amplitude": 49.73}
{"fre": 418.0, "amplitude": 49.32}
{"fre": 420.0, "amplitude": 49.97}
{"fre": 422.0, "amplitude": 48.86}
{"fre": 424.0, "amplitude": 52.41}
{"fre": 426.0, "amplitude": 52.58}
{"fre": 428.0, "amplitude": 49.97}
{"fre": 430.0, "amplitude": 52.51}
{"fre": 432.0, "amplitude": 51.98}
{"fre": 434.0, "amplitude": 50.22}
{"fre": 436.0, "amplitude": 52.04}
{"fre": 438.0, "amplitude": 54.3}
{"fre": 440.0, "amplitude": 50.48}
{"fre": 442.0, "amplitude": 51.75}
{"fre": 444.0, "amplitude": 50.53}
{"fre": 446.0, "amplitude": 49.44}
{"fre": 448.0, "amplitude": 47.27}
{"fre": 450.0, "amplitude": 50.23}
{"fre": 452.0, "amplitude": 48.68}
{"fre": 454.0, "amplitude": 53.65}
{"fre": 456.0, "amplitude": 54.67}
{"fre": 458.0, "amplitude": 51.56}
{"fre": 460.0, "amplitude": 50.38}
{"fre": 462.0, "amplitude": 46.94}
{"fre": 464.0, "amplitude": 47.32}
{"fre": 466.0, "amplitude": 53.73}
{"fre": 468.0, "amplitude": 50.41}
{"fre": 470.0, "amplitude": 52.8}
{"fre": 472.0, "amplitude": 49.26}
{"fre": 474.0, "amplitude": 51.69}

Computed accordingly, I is 0.21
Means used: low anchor 53.4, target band 43.1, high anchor 50.9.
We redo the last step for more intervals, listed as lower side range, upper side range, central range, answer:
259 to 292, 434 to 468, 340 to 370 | 0.11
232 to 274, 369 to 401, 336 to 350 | 0.33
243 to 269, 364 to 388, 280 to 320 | 0.07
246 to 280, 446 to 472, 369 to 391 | -0.03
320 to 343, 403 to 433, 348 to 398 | -0.11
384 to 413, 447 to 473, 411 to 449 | 0.01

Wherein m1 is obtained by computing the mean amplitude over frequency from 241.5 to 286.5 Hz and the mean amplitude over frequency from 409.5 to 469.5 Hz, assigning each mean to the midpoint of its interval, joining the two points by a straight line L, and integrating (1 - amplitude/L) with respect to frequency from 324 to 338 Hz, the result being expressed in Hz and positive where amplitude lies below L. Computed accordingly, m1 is 2.9 Hz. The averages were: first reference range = 54.9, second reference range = 50.6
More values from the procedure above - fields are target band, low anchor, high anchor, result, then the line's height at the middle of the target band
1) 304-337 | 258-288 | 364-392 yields 2.97 Hz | 53.4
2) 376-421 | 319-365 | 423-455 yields -2.64 Hz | 48.6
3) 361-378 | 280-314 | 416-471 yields -0.59 Hz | 51.3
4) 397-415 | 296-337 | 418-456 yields -0.10 Hz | 50.4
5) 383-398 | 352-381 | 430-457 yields 0.00 Hz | 51.6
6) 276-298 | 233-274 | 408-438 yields 1.00 Hz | 54.6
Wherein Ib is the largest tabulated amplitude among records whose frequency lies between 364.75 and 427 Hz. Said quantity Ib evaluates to 58.39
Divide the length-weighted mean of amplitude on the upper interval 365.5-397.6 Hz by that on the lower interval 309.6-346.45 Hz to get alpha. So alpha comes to 1.15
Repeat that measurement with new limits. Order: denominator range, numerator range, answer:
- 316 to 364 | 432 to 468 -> 1.12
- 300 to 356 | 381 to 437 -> 1.10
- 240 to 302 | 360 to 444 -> 0.96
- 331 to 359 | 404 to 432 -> 1.19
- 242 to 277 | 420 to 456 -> 0.92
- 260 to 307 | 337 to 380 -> 0.92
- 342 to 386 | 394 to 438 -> 1.02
